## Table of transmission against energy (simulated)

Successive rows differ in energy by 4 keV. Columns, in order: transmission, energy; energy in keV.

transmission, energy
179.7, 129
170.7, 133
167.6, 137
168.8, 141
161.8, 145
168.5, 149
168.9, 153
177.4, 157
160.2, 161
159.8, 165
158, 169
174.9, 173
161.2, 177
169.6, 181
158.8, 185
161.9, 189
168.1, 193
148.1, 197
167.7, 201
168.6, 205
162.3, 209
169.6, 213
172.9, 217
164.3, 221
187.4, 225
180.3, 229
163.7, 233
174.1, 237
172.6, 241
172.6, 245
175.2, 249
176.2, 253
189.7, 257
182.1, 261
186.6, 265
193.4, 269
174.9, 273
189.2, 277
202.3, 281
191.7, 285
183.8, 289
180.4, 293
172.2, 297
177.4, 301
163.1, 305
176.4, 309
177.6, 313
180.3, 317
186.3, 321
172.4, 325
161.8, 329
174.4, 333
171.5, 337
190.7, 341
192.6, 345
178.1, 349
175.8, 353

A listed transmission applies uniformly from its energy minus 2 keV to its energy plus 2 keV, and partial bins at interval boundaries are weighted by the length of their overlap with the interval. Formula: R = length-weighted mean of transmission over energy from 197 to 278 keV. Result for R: 175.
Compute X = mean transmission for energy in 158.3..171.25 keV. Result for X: 161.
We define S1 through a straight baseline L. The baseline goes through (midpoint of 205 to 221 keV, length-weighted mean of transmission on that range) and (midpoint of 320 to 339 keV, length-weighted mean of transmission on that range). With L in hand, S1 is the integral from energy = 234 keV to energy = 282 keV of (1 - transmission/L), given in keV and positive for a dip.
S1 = -3.4 keV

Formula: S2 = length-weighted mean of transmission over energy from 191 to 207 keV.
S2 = 163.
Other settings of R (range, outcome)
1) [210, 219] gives 170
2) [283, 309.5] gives 178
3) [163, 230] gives 166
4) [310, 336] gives 175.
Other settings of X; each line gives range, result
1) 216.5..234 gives 174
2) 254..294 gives 187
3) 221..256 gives 175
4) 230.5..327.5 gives 180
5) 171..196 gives 165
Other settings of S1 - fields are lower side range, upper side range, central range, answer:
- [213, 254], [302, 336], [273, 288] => -1.48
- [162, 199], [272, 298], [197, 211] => 0.32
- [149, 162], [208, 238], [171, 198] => 1.07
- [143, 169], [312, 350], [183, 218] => 1.01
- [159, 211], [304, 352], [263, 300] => -2.82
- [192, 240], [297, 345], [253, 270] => -1.39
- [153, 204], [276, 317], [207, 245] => -0.21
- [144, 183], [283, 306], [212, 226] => -0.11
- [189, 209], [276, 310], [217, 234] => -0.62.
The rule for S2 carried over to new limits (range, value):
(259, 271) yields 187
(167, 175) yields 166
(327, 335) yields 168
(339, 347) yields 192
